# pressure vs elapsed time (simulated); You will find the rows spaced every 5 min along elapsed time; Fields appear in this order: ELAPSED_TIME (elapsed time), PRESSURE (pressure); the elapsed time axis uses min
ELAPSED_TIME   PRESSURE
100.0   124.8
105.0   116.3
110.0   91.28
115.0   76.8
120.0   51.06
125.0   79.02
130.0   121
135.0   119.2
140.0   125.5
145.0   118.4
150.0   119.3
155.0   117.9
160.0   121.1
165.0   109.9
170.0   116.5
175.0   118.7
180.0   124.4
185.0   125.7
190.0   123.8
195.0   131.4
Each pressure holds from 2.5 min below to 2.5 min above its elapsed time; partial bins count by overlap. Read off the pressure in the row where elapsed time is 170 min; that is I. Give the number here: 116.5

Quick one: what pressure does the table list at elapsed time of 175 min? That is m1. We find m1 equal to 118.7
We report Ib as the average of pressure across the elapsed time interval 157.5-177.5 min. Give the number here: 117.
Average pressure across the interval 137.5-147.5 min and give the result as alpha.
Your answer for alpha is 122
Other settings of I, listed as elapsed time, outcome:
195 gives 131.4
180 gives 124.4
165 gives 109.9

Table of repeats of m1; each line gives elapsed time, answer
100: 124.8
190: 123.8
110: 91.28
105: 116.3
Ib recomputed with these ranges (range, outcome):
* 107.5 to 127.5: 74.5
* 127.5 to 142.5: 122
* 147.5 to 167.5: 117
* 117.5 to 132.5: 83.7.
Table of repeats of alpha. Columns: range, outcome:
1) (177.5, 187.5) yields 125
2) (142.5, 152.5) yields 119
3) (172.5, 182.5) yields 122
